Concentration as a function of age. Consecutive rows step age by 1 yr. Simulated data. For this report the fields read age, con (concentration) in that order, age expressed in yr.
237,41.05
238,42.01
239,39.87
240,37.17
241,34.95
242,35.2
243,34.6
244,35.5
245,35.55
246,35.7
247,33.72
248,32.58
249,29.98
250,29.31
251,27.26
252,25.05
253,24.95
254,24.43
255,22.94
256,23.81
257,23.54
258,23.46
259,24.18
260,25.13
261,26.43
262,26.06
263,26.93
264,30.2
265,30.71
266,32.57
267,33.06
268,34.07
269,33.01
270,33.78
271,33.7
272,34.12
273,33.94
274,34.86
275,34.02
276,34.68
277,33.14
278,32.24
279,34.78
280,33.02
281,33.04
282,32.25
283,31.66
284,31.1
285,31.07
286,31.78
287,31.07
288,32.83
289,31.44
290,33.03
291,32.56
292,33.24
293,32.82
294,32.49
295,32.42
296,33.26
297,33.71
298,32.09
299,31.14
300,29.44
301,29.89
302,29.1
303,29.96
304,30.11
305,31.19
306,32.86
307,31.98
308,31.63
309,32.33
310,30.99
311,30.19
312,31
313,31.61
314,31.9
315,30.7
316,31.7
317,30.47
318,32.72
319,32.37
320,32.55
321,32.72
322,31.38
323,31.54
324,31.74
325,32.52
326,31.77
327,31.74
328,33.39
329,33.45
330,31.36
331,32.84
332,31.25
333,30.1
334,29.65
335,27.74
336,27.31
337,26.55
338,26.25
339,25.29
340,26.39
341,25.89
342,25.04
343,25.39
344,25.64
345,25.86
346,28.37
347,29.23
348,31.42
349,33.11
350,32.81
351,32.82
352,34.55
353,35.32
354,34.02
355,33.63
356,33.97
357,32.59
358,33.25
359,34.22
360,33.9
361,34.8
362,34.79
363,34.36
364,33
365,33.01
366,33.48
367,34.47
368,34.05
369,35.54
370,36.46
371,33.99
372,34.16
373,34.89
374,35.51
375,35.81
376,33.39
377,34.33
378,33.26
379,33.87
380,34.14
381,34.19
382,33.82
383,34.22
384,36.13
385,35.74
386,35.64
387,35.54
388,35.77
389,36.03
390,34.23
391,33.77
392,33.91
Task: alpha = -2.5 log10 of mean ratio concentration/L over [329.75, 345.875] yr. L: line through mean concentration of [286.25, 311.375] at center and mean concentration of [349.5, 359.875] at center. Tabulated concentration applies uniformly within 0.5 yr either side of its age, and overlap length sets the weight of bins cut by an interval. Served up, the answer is 0.20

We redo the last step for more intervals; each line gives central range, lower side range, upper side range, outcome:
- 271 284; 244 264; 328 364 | -0.17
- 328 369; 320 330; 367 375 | 0.09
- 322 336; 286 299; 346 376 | 0.06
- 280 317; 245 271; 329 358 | -0.08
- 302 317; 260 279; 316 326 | 0.03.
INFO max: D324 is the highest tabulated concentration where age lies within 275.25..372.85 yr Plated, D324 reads 36.46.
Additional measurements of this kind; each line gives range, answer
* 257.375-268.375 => 34.07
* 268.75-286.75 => 34.86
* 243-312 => 35.7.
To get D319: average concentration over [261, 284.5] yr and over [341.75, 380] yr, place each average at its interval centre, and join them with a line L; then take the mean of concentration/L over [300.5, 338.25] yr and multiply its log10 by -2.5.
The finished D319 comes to 0.05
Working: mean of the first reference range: 32.3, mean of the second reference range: 32.9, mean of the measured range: 31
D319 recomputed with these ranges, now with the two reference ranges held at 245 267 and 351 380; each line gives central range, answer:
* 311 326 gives -0.01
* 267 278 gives -0.17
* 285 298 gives -0.09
